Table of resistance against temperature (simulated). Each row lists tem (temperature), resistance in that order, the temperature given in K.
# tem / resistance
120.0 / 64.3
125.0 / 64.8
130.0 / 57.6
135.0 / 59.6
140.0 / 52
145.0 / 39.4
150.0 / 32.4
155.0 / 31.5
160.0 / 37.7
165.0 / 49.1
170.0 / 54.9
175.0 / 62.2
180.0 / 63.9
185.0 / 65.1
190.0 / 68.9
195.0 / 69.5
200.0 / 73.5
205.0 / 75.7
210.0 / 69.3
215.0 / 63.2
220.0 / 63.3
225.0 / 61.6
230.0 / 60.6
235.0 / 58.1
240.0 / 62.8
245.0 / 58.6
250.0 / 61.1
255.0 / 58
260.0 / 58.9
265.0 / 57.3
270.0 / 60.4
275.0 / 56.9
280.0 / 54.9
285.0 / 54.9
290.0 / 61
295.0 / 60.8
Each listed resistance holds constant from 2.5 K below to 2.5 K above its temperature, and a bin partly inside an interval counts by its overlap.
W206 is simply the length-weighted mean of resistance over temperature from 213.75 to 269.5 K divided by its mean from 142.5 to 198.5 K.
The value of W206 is 1.15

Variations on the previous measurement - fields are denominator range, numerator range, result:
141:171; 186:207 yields 1.75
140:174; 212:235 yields 1.45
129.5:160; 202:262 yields 1.43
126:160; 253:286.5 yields 1.26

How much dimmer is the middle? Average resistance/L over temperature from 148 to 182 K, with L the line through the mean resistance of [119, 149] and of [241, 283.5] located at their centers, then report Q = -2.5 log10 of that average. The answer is 0.17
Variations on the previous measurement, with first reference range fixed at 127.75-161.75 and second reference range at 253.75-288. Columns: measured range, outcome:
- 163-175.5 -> -0.16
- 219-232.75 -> -0.17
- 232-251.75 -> -0.11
